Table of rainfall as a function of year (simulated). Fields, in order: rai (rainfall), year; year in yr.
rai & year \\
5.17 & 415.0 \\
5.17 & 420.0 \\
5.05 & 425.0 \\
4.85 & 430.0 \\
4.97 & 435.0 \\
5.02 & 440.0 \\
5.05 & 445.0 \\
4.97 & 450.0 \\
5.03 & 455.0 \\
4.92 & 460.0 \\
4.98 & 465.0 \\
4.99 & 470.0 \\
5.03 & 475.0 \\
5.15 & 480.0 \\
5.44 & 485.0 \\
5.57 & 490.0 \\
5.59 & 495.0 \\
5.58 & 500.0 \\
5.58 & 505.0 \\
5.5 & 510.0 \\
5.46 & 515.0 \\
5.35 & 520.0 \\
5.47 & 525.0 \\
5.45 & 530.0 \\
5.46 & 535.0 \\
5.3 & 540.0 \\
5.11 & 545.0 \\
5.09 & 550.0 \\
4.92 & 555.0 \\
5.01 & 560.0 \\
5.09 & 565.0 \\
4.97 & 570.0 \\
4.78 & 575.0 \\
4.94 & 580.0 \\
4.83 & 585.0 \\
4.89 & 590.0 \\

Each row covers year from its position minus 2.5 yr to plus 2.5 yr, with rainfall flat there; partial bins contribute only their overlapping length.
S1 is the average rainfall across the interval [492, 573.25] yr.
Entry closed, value 5.3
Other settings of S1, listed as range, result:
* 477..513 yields 5.48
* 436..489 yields 5.07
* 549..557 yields 4.99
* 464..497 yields 5.26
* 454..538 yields 5.33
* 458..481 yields 5.01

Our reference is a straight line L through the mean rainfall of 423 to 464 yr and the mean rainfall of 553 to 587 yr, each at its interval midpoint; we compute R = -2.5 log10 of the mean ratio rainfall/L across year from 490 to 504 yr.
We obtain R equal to -0.13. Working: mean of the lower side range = 4.98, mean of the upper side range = 4.94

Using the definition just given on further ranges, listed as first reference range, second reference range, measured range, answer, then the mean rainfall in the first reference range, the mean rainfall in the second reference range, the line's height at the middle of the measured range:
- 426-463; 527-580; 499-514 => -0.10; 4.98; 5.11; 5.05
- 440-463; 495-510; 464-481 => 0.04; 5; 5.57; 5.23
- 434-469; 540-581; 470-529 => -0.09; 4.99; 5.01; 5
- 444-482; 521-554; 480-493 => -0.07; 5.01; 5.3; 5.1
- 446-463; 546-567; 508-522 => -0.09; 4.98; 5.03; 5.01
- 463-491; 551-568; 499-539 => -0.08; 5.18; 5.01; 5.09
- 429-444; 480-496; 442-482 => 0.04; 4.97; 5.47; 5.21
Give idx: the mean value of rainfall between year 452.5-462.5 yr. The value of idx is 4.97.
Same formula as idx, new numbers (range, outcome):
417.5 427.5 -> 5.11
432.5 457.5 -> 5.01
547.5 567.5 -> 5.03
